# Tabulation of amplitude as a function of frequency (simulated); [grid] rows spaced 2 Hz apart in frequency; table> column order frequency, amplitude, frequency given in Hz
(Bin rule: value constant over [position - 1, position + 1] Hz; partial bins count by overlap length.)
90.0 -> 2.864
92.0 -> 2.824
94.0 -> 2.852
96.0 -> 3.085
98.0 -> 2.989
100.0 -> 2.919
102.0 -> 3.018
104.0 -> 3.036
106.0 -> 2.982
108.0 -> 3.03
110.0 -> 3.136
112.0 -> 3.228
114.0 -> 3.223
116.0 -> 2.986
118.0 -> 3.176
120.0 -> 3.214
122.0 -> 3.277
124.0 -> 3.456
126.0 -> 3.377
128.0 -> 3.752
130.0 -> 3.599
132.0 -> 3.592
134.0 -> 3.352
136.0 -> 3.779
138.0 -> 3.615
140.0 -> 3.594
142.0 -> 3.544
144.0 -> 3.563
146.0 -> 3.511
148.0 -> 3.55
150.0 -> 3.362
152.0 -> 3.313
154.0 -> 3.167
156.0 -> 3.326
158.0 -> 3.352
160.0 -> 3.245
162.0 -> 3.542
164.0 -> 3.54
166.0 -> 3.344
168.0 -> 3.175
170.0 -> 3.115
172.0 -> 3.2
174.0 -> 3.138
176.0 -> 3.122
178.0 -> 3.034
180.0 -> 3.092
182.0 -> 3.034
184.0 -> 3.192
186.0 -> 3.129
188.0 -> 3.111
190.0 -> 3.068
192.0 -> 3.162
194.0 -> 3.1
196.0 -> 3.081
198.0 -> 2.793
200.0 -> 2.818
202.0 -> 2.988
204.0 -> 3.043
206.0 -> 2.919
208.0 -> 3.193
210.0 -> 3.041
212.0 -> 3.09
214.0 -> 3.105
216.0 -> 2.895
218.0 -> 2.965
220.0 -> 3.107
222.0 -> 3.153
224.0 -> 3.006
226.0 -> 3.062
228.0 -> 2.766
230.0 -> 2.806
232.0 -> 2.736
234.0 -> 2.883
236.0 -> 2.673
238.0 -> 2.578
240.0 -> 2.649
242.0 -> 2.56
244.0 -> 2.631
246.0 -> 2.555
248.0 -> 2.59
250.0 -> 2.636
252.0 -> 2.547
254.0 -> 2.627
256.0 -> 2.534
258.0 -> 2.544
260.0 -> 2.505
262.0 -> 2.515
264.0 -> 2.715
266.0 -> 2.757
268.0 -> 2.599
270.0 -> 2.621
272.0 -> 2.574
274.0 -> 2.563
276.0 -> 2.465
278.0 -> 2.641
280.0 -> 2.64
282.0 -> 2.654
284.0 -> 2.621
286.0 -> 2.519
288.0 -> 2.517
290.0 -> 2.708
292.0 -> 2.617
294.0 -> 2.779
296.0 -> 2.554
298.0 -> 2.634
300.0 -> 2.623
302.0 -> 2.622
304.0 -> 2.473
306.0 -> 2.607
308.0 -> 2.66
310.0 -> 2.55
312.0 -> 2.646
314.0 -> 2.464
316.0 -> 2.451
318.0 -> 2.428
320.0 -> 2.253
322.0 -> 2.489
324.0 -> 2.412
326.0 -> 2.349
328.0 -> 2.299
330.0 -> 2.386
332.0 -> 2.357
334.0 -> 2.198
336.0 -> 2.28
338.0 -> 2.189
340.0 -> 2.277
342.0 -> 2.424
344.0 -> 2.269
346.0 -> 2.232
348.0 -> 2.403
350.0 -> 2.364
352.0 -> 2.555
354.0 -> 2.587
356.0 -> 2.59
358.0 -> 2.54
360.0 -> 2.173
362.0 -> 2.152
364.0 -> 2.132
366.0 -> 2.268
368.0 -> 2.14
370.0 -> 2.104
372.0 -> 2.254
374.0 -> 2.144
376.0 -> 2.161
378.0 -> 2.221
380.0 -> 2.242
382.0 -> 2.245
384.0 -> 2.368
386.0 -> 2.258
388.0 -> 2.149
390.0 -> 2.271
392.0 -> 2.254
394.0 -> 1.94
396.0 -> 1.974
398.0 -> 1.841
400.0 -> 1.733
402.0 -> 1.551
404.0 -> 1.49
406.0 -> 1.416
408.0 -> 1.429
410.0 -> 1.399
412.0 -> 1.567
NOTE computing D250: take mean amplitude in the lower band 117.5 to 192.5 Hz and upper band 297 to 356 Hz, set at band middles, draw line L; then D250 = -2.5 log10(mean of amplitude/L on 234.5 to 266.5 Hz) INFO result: 0.09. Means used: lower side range 3.34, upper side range 2.43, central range 2.6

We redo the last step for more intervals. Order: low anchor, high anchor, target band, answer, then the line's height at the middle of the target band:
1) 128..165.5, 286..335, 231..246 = 0.104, 2.93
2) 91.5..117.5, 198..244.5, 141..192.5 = -0.107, 2.96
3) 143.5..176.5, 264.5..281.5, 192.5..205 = 0.037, 3.08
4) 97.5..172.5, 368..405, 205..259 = 0.013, 2.84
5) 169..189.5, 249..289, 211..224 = -0.058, 2.89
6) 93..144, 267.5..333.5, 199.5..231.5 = -0.042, 2.88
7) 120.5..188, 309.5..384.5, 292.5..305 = -0.011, 2.59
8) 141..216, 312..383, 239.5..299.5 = 0.047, 2.72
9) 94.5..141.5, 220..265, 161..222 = -0.060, 2.94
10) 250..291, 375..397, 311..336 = 0.009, 2.41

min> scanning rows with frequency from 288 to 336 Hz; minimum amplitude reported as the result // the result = 2.198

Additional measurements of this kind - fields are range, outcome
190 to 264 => 2.505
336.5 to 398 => 1.841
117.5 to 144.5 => 3.176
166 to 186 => 3.034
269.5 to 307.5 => 2.465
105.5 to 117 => 2.982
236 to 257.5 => 2.534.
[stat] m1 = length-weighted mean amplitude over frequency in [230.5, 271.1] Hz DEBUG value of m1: 2.62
